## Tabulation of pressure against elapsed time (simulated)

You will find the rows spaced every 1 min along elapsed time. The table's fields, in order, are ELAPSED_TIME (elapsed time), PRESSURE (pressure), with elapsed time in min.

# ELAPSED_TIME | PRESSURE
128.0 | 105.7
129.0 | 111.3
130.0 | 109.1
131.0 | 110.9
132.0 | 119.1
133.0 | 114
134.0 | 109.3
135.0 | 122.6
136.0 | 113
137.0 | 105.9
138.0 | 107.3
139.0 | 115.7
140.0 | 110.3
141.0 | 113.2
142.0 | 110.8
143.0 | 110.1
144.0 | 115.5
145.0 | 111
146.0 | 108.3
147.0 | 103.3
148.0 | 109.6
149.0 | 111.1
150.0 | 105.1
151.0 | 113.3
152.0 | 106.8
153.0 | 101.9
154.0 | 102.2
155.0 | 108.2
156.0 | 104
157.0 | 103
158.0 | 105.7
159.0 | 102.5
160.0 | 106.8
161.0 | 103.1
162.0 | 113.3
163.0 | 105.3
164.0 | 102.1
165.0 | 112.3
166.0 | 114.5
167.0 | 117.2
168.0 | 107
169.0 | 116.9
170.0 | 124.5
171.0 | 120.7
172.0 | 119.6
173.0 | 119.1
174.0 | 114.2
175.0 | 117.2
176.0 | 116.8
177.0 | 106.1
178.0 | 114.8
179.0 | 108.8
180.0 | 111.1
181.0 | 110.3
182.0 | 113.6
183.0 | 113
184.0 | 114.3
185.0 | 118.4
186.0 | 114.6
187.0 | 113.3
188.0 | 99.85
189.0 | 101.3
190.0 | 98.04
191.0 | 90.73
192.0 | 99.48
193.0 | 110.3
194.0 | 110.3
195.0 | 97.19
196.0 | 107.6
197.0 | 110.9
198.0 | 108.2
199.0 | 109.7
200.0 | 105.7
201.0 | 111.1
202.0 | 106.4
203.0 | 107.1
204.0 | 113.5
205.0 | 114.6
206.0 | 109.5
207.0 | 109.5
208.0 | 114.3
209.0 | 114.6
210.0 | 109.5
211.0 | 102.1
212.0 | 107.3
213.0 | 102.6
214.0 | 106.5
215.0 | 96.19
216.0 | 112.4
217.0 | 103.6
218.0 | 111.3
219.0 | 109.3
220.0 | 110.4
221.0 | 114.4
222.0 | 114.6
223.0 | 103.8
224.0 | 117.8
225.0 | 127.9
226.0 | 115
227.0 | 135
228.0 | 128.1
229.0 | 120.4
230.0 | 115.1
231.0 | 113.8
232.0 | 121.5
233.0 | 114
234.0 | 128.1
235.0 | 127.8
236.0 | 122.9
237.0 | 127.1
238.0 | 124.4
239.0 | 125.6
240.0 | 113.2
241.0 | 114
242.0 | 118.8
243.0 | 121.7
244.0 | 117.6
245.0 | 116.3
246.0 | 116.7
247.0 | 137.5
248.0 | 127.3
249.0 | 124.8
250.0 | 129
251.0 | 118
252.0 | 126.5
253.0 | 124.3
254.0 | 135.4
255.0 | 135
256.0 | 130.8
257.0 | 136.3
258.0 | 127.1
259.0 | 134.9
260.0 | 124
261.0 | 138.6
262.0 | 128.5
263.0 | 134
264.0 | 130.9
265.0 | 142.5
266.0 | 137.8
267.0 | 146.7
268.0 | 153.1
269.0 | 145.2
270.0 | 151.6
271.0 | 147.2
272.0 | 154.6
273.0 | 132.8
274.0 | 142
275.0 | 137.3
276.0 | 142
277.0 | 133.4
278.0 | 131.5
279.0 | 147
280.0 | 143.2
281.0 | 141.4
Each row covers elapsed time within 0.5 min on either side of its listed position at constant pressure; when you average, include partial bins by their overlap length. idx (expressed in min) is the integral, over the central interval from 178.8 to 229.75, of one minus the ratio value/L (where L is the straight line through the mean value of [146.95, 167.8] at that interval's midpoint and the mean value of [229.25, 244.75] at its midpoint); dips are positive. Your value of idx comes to 2.1 min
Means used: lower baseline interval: 107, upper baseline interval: 120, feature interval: 110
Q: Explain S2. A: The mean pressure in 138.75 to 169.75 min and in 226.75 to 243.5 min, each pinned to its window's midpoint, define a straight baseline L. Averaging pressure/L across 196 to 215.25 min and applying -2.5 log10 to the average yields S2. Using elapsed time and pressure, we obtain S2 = 0.08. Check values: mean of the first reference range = 109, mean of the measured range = 109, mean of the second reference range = 122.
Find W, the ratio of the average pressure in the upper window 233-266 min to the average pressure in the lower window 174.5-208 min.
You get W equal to 1.16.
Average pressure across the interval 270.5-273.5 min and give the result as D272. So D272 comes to 145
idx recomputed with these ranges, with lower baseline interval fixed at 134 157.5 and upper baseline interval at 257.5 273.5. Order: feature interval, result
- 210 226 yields 2.25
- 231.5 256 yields 1.85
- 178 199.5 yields 2.18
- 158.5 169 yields 0.46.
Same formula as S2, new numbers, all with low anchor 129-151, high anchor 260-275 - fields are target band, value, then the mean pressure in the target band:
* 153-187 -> 0.065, 111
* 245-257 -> 0.079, 128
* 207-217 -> 0.193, 107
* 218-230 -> 0.118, 117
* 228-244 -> 0.111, 121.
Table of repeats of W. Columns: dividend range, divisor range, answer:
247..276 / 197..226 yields 1.24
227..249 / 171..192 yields 1.10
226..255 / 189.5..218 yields 1.15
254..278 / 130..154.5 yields 1.25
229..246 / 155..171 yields 1.10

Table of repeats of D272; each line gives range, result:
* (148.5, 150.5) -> 108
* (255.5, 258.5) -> 131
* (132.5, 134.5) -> 112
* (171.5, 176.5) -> 117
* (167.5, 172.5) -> 118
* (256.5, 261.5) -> 132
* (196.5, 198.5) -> 110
